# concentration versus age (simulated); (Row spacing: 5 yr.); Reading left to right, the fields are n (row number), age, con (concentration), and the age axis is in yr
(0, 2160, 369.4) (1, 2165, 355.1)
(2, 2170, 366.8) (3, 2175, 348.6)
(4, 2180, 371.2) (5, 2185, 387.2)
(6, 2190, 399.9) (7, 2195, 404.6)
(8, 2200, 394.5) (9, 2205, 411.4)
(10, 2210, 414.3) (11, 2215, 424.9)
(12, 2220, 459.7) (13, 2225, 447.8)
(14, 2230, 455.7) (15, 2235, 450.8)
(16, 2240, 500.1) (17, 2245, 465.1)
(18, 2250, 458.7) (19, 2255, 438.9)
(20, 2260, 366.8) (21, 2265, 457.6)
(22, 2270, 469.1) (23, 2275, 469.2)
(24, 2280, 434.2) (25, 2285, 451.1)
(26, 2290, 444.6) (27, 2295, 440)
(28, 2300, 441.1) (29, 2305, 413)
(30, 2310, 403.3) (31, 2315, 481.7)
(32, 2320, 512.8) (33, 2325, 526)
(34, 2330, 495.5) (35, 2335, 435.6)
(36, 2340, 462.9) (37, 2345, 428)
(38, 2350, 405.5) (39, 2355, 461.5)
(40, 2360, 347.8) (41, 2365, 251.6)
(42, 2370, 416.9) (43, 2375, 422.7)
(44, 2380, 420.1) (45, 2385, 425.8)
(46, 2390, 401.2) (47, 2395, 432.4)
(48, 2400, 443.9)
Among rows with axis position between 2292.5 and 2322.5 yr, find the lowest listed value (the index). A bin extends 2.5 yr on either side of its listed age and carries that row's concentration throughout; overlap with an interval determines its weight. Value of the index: 403.3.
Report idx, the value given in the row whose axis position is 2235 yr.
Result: 450.8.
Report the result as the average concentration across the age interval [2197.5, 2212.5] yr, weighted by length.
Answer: 407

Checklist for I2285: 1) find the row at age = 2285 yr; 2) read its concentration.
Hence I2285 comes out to 451.1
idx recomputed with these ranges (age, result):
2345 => 428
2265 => 457.6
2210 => 414.3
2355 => 461.5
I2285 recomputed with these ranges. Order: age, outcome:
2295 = 440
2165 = 355.1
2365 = 251.6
